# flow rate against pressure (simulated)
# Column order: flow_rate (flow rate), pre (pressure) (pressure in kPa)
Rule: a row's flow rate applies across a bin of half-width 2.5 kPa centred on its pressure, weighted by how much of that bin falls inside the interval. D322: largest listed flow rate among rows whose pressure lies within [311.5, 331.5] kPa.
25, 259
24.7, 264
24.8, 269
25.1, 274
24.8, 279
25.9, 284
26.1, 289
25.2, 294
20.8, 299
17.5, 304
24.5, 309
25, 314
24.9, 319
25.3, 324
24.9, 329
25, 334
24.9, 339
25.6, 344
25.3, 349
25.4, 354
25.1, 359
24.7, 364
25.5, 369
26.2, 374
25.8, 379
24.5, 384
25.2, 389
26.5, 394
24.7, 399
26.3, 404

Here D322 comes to 25.3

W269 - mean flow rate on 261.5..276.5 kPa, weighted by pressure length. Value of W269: 24.9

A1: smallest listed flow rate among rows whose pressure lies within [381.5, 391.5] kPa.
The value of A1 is 24.5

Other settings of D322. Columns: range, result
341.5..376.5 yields 26.2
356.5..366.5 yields 25.1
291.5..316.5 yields 25.2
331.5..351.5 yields 25.6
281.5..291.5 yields 26.1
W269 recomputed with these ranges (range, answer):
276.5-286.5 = 25.4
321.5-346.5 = 25.1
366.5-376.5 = 25.9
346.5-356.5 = 25.4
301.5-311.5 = 21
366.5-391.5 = 25.4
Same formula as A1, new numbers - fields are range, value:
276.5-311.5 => 17.5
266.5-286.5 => 24.8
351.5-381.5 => 24.7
